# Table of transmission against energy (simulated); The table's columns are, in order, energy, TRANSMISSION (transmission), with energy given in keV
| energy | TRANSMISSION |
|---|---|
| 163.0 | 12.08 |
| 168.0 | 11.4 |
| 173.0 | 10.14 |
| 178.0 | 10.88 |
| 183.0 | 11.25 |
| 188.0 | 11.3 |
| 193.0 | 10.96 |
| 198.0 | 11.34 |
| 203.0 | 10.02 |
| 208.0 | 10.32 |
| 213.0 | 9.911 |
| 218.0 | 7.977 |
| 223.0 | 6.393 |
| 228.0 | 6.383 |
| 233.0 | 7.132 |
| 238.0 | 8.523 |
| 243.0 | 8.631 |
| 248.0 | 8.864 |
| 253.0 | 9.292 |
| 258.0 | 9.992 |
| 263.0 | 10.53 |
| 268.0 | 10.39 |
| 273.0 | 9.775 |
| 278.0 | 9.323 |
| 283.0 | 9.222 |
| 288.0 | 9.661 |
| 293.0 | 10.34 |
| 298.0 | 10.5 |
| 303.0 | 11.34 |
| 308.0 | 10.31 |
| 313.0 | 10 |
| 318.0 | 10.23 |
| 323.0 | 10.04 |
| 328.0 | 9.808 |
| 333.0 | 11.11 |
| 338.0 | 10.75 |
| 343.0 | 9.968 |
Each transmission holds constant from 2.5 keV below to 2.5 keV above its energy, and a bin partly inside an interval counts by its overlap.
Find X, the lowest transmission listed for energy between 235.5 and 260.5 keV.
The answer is 8.523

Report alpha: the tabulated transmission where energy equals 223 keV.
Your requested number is 6.393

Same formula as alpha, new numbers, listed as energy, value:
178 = 10.88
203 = 10.02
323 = 10.04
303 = 11.34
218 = 7.977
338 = 10.75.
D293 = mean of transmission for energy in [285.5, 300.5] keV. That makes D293 10.2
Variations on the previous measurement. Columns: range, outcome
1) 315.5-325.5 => 10.1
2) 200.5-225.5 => 8.92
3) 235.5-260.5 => 9.06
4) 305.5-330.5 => 10.1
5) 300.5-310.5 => 10.8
